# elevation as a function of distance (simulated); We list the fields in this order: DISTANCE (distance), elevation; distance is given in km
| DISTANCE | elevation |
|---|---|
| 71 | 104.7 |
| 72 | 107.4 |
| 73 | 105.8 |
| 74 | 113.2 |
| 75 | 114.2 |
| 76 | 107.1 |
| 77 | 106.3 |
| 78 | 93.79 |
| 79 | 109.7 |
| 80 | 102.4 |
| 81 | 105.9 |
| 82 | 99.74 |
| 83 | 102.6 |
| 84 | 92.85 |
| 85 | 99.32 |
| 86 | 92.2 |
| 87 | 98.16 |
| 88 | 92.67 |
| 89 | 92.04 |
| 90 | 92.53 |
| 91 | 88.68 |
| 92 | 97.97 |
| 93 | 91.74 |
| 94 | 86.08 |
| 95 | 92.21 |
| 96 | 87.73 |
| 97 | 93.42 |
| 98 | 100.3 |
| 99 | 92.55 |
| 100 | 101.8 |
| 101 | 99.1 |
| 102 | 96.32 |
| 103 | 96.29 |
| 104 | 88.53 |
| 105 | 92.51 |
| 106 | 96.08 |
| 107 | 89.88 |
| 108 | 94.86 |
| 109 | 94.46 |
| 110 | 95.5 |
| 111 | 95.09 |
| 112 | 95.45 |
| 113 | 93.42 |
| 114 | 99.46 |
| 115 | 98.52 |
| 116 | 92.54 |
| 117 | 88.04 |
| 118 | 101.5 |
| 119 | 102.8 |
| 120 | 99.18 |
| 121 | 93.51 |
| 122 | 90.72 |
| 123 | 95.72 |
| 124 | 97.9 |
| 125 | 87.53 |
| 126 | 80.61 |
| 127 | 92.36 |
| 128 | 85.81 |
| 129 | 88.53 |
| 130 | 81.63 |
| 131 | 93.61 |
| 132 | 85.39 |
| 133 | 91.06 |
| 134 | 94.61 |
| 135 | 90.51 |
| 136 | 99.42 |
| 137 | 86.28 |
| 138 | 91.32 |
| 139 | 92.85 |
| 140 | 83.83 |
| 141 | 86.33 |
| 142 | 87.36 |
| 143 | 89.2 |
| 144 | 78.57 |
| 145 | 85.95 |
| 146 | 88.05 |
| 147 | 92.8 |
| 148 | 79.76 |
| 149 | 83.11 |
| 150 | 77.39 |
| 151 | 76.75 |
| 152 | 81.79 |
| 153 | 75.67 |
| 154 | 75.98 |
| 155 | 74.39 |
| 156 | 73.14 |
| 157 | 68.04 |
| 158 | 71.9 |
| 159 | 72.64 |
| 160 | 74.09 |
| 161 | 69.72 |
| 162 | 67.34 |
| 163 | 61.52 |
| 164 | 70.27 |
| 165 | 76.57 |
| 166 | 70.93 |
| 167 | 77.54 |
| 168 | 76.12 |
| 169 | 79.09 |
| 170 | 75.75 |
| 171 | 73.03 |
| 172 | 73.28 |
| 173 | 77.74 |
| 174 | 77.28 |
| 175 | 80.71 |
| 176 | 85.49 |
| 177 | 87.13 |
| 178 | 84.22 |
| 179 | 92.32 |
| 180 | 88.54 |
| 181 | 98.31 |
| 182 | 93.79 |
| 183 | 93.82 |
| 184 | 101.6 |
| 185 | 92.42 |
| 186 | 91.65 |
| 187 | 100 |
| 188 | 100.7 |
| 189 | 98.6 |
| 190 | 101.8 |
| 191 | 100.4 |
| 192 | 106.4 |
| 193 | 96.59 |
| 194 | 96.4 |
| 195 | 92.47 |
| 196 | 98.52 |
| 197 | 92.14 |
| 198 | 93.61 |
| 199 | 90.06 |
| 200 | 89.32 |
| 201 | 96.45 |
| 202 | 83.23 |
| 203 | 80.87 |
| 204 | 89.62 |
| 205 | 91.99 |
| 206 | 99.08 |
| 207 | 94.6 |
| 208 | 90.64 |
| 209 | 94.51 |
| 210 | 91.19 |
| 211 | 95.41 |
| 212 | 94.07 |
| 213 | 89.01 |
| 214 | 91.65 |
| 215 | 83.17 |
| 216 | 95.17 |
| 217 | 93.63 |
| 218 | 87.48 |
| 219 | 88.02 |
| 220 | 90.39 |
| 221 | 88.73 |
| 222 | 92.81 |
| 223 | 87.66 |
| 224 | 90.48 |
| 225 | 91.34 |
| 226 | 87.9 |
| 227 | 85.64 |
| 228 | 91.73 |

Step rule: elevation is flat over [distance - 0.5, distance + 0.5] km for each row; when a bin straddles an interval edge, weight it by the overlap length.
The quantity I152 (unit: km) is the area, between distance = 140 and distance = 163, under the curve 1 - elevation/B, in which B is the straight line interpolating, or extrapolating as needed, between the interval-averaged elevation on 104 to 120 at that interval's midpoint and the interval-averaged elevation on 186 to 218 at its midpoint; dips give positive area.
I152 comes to 3.9 km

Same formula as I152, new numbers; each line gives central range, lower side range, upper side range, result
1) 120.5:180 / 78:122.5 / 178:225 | 7.6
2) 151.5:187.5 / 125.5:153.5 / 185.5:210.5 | 4.2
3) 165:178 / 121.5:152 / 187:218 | 1.8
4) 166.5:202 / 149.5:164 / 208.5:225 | -3.9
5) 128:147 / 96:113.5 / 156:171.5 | -1.5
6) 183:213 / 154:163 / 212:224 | -4.0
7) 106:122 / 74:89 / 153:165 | -1.2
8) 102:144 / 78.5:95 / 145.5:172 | -3.1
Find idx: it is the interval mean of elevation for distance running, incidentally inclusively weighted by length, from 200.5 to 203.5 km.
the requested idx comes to 86.9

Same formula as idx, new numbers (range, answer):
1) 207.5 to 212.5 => 93.2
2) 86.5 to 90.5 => 93.8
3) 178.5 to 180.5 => 90.4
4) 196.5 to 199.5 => 91.9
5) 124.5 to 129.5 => 87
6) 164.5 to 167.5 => 75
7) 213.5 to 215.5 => 87.4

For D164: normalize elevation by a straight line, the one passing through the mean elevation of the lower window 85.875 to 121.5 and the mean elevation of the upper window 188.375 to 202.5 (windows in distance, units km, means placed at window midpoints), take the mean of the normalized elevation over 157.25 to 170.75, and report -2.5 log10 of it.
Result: 0.30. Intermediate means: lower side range 94.6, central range 72.5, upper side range 95.5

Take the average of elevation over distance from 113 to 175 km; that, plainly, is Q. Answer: 83.7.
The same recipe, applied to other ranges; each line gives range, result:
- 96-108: 94.8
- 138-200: 84.6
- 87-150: 91.8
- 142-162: 78.3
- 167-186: 85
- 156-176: 73.6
